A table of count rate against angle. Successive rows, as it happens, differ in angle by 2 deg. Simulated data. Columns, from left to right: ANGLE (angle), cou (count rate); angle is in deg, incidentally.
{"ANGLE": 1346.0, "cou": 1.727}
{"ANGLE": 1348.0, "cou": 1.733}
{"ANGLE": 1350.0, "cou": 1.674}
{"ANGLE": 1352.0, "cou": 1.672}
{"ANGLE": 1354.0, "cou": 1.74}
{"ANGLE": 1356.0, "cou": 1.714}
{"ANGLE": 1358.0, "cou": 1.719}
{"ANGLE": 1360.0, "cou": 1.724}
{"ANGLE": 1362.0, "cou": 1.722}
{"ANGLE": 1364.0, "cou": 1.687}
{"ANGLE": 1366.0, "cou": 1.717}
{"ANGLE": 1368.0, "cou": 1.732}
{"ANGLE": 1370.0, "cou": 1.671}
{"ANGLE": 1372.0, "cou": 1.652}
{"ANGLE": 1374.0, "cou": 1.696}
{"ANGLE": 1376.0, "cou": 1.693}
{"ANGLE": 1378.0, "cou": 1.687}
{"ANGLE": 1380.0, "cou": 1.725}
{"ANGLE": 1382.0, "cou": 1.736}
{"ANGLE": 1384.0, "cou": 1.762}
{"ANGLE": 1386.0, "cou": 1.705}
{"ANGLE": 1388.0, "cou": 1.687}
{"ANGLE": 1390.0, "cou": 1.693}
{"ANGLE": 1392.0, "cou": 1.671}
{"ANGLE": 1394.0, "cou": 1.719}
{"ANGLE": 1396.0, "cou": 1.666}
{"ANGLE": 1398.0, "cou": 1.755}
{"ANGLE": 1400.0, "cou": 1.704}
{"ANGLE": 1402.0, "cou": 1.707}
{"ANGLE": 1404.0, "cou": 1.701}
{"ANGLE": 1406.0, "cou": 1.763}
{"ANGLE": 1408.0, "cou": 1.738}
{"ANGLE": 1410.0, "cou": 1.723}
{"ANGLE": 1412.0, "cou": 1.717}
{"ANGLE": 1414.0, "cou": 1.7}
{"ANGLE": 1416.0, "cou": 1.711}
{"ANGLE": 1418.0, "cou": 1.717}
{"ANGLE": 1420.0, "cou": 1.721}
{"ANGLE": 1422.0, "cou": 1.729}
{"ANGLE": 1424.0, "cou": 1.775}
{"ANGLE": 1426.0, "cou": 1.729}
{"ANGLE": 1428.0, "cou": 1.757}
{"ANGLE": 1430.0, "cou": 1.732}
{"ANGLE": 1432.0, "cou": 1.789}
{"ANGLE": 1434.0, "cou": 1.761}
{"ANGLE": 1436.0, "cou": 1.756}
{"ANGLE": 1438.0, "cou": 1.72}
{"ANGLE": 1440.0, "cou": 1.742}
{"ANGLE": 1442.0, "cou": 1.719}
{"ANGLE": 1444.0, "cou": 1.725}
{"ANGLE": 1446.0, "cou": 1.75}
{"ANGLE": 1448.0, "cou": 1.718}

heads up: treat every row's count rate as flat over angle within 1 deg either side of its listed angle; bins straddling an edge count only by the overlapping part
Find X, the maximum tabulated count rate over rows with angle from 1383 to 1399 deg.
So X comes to 1.762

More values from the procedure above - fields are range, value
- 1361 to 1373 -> 1.732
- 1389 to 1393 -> 1.693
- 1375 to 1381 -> 1.725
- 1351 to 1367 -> 1.74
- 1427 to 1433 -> 1.789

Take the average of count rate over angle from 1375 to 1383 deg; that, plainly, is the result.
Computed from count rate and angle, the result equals 1.71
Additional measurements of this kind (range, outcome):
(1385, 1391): 1.7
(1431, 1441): 1.75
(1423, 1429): 1.75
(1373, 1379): 1.69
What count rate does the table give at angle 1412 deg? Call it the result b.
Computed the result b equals 1.717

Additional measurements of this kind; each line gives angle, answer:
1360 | 1.724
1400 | 1.704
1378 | 1.687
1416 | 1.711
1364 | 1.687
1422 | 1.729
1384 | 1.762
